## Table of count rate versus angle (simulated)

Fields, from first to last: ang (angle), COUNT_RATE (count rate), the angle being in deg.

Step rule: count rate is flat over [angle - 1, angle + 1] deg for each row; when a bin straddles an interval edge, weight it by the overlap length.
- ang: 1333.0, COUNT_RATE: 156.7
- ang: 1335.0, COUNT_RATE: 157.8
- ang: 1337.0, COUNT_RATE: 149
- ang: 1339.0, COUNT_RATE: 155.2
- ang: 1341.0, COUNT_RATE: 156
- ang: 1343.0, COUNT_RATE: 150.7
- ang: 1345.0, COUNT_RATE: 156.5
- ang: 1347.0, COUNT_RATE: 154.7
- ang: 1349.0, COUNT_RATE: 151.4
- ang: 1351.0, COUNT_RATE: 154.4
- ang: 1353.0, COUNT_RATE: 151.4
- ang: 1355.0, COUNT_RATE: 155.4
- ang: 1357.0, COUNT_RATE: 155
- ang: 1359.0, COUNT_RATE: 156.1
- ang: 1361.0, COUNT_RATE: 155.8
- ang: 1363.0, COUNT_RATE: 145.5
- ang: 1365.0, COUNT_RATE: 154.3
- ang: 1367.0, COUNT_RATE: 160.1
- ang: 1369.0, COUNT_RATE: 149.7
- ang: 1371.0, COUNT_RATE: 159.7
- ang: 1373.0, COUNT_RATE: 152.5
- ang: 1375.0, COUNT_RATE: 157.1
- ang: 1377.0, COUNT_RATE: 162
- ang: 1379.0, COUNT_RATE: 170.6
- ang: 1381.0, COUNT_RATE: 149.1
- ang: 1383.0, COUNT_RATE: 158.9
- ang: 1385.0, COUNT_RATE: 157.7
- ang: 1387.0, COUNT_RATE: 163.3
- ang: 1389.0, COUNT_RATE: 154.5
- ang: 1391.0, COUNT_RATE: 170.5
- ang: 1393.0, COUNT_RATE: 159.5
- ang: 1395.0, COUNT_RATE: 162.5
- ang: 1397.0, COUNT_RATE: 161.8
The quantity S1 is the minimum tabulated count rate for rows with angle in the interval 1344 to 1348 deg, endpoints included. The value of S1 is 154.7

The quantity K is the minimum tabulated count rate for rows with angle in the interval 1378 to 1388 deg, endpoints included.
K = 149.1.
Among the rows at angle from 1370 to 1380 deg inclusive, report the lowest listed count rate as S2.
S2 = 152.5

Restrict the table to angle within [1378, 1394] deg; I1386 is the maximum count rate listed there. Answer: 170.6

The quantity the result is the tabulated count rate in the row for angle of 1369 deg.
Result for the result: 149.7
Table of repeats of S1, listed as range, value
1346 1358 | 151.4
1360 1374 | 145.5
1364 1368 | 154.3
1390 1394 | 159.5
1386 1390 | 154.5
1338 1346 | 150.7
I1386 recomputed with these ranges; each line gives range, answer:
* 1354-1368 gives 160.1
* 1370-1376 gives 159.7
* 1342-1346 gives 156.5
